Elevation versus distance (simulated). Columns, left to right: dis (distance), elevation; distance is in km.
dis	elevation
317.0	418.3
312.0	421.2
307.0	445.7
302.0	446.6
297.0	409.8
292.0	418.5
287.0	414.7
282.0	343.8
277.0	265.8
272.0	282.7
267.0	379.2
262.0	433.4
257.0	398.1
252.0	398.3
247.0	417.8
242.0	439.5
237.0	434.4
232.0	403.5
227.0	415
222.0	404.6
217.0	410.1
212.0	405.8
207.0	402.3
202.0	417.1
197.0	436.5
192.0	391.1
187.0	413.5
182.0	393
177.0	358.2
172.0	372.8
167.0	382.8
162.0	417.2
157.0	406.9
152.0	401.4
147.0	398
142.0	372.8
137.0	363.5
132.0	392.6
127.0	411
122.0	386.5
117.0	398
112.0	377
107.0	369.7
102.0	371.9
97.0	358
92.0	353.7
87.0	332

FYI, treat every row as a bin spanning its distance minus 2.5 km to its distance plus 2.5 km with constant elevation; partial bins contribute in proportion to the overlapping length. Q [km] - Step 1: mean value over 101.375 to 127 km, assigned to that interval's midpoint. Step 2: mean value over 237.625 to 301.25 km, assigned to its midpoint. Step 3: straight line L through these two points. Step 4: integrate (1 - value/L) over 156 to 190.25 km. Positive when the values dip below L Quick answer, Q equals -0.6 km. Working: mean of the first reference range 384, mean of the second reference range 387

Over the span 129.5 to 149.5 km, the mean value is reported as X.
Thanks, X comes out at 382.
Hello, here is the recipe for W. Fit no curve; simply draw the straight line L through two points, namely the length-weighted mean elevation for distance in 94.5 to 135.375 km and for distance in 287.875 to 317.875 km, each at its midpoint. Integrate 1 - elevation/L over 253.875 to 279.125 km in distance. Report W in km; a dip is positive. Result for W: 3.8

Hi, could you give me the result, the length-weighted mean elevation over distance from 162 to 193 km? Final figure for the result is 388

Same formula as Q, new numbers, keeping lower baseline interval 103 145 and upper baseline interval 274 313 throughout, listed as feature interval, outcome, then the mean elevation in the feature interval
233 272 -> -1.45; 406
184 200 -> -1.06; 413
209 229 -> -1.00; 409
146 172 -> -0.88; 399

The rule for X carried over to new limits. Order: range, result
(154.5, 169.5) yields 402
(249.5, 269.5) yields 402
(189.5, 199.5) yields 414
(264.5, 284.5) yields 318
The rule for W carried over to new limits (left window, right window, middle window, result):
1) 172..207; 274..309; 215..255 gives -2.0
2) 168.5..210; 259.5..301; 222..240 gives -1.4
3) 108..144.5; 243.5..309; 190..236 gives -2.7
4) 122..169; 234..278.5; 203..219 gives -0.7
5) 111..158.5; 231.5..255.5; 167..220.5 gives 0.9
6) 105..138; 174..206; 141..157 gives -0.1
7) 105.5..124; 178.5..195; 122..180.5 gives 0.3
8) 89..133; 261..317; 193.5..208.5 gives -1.4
